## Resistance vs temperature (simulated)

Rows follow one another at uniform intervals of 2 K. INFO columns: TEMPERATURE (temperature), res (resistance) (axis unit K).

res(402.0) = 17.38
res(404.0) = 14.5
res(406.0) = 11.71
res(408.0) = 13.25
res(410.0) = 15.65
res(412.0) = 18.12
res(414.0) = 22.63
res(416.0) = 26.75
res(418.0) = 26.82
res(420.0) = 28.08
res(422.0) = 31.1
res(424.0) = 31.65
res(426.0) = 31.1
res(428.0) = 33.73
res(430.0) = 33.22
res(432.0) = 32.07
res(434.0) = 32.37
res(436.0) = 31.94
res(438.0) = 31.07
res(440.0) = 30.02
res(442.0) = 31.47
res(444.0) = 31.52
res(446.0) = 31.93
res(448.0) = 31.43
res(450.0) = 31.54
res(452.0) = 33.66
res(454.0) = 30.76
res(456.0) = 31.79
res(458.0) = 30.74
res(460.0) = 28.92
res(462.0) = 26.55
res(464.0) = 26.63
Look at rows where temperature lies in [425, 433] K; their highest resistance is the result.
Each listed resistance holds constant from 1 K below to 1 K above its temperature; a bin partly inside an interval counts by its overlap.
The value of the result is 33.73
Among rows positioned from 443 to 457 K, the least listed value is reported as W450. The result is 30.76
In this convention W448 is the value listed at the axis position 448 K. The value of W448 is 31.43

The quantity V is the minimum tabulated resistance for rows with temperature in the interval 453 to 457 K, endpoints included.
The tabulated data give 30.76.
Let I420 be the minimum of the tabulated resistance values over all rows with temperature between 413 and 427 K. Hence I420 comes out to 22.63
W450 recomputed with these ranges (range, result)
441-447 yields 31.47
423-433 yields 31.1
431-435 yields 32.07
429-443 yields 30.02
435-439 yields 31.07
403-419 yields 11.71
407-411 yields 13.25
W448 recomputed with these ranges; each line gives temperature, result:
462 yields 26.55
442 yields 31.47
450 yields 31.54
